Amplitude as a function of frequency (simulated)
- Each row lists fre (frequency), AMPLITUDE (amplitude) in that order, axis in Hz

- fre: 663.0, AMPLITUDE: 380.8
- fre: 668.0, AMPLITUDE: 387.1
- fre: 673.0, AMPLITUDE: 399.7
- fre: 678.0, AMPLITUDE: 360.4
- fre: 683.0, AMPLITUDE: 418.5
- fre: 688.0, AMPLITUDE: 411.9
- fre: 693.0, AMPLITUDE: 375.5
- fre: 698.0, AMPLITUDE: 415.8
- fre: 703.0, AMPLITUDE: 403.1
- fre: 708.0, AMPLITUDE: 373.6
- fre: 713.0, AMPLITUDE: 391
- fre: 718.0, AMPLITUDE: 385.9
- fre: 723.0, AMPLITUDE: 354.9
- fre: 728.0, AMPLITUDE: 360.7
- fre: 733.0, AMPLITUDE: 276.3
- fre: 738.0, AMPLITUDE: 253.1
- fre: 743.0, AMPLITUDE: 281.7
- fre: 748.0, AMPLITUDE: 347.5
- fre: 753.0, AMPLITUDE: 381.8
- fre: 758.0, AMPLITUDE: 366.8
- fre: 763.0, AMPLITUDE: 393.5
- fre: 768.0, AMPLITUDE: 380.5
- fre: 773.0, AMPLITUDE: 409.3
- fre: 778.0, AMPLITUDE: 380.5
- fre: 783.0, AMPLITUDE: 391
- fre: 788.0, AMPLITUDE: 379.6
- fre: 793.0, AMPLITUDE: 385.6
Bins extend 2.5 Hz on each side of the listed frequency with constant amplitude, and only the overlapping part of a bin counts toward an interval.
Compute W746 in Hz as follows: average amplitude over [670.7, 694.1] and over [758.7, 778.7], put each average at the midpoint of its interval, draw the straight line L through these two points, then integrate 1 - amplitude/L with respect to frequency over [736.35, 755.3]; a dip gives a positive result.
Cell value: 3.5 Hz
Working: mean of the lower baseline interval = 394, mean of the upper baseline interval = 390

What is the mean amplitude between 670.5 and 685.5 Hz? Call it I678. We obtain 393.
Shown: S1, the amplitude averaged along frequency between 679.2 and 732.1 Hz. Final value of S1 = 385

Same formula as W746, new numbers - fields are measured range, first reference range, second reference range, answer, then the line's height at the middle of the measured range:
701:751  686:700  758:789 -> 6.7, 395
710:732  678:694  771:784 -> 1.6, 396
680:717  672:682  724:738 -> -4.6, 354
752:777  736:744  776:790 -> -4.1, 333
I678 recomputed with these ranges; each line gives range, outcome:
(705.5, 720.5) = 384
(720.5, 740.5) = 311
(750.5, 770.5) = 381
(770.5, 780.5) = 395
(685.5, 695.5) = 394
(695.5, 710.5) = 398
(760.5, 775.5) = 394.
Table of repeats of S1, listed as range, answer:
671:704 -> 398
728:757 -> 316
